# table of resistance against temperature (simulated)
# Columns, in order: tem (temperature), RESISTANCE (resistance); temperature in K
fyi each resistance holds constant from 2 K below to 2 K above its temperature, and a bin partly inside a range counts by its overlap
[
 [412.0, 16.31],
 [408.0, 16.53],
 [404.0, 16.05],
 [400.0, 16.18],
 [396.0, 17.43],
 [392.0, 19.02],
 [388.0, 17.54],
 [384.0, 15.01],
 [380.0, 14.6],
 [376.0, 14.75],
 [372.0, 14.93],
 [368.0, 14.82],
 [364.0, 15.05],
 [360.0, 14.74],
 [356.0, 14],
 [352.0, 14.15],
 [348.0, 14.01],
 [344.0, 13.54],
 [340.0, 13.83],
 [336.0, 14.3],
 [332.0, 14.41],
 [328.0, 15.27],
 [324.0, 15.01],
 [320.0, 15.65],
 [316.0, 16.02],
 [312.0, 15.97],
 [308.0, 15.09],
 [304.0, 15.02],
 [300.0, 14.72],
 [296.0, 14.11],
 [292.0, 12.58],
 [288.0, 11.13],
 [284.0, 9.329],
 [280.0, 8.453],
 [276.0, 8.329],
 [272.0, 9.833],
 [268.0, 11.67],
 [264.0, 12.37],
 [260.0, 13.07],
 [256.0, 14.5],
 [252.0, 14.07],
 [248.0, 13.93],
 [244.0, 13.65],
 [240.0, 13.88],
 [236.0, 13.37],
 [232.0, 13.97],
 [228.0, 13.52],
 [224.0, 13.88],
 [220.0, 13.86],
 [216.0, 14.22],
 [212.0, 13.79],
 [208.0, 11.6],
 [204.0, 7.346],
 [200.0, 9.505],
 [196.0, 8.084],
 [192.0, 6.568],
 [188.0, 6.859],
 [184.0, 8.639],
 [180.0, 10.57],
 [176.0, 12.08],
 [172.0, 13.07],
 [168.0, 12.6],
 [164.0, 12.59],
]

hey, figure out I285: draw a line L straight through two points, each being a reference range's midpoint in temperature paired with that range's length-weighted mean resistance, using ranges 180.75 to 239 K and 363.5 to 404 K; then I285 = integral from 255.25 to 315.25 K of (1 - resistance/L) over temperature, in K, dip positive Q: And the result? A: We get 3.7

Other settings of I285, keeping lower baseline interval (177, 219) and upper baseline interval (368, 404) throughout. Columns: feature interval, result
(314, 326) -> -1.4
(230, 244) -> -3.2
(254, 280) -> 1.6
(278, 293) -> 3.0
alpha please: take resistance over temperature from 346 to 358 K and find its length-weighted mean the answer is 14.1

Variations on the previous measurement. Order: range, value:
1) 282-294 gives 11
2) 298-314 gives 15.2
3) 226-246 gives 13.7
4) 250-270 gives 13.1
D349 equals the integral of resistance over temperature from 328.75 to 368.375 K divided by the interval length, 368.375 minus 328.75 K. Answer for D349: 14.3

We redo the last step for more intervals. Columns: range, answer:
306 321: 15.7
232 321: 13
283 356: 14.2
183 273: 11.9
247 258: 14.2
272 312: 12.2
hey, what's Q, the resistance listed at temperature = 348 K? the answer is 14.01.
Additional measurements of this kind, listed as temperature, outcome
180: 10.57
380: 14.6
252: 14.07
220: 13.86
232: 13.97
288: 11.13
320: 15.65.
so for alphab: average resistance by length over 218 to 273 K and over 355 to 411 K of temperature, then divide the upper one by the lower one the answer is 1.19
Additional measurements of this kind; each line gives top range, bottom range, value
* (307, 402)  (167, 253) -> 1.30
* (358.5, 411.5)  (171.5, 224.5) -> 1.51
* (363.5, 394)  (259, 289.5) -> 1.51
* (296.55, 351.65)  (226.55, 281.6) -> 1.18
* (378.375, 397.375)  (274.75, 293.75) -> 1.67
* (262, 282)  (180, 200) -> 1.26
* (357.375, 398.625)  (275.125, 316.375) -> 1.23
